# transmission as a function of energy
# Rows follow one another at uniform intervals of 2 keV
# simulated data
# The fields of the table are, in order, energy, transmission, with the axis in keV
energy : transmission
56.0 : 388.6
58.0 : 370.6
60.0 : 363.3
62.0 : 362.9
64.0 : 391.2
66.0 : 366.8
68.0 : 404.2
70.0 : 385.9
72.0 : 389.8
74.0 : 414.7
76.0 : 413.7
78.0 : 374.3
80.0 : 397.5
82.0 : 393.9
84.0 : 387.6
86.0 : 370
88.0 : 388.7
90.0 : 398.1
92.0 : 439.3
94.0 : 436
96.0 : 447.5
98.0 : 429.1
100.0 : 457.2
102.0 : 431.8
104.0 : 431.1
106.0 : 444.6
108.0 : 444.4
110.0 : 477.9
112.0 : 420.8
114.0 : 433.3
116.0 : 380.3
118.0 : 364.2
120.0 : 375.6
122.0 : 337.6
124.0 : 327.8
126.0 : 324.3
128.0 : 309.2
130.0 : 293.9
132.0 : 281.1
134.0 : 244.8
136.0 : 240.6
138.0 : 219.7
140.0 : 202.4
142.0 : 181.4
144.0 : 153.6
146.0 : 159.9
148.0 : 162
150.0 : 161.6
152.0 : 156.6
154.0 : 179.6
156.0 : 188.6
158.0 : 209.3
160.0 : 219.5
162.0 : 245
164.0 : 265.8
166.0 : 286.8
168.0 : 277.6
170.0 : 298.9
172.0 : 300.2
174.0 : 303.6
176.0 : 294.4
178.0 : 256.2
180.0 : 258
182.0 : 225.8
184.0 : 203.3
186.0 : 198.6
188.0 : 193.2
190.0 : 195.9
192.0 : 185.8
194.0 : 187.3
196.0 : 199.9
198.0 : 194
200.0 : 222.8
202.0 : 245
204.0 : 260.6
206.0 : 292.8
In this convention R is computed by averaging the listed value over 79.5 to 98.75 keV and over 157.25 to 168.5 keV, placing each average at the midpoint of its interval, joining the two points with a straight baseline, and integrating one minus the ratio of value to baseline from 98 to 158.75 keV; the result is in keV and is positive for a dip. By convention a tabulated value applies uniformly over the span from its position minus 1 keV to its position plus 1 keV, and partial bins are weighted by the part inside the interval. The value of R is 5.7 keV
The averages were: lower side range 409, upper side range 250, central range 302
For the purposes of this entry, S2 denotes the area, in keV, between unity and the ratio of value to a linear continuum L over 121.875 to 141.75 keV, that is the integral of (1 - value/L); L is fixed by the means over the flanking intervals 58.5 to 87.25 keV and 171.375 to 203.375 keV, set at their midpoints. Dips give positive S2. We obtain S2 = 2.2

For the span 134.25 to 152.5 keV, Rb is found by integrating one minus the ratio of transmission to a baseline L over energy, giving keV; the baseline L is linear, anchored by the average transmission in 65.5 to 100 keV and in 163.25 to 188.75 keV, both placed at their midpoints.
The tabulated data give 7.4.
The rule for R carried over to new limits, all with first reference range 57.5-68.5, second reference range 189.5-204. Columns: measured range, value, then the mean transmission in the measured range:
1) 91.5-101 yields -3.1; 442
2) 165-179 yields -2.9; 288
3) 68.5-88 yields -2.0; 392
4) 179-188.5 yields 0.3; 217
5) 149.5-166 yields 3.0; 210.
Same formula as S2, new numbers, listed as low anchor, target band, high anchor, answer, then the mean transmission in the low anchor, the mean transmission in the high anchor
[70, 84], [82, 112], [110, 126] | -2.95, 396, 380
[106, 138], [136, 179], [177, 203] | 7.28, 349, 213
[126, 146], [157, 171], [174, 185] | -0.59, 237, 253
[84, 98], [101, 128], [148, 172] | -3.53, 413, 227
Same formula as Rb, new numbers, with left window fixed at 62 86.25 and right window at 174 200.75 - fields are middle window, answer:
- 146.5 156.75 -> 3.9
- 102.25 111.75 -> -2.9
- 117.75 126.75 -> -0.8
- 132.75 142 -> 2.3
